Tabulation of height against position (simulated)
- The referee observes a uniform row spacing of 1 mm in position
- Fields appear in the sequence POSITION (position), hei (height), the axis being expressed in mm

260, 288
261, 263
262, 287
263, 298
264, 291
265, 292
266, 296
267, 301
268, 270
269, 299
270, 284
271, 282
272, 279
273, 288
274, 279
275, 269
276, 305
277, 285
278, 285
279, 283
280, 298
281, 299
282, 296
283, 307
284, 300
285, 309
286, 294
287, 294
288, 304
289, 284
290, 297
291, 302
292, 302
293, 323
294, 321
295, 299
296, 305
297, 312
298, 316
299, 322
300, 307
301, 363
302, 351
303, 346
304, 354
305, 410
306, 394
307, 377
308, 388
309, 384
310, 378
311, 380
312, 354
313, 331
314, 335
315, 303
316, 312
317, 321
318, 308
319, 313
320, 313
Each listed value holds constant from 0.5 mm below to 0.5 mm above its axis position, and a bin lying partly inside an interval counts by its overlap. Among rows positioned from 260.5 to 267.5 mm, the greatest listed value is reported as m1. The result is 301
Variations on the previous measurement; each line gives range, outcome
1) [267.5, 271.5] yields 299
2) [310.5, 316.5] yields 380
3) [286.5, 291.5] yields 304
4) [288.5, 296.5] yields 323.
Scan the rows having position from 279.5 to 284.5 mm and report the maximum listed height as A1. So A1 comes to 307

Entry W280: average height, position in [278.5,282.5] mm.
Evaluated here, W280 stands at 294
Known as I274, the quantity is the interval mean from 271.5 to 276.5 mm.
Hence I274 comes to 284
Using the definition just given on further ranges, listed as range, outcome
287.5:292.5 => 298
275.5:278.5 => 292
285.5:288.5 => 297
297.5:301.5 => 327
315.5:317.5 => 316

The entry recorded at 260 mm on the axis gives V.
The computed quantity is 288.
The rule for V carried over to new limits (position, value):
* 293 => 323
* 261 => 263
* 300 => 307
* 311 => 380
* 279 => 283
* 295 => 299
